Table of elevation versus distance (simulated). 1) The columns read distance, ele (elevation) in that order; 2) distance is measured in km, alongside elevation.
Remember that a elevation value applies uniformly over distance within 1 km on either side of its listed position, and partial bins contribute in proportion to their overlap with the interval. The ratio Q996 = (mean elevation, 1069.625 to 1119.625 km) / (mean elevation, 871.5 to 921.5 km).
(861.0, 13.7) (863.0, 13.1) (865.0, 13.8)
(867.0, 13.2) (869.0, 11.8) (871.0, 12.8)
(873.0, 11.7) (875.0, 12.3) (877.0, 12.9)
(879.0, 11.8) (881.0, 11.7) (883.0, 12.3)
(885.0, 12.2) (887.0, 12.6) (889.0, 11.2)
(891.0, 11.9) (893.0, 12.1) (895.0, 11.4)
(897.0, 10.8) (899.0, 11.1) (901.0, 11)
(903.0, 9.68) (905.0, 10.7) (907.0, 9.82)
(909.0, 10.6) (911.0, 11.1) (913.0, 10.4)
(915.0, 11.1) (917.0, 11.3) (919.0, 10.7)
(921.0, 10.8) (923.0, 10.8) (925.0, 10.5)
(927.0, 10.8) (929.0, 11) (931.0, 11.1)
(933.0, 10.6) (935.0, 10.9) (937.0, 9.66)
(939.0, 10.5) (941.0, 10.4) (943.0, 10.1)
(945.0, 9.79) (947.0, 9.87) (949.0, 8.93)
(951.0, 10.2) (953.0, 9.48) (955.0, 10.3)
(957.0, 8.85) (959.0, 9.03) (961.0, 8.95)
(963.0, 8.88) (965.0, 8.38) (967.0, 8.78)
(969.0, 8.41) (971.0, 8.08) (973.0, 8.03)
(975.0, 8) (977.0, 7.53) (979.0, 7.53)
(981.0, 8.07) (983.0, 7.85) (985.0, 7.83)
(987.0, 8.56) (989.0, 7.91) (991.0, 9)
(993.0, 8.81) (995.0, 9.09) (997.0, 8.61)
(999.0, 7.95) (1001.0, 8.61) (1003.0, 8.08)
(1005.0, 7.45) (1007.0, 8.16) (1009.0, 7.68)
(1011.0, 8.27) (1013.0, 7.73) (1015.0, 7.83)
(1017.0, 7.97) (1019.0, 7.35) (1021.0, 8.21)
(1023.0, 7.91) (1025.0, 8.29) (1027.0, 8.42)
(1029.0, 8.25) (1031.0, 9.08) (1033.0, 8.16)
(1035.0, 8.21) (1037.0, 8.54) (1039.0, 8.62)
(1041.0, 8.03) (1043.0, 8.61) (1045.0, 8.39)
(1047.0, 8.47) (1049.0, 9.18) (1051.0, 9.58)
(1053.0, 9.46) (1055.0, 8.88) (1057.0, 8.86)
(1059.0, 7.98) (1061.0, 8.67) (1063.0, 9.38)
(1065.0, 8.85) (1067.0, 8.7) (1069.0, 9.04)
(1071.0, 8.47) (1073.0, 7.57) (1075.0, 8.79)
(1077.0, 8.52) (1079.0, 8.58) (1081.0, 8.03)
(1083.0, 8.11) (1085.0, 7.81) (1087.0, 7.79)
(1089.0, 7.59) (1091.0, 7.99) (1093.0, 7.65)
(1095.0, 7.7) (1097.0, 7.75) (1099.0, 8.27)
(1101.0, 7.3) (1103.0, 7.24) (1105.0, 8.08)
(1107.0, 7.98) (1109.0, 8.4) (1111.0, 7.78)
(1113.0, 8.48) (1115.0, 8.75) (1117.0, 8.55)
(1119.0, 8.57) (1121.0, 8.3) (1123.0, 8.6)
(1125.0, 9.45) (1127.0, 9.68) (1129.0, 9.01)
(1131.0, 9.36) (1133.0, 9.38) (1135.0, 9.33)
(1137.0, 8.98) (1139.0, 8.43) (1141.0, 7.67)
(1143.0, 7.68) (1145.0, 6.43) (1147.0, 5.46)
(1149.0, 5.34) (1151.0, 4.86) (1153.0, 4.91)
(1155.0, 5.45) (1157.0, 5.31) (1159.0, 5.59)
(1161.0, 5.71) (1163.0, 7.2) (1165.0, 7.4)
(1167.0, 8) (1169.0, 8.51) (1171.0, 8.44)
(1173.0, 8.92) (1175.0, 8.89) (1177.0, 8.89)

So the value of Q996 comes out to 0.71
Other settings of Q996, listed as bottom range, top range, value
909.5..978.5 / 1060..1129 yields 0.85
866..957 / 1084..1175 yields 0.70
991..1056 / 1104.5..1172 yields 0.92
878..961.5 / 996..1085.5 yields 0.79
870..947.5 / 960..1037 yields 0.74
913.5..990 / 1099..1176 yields 0.82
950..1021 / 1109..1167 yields 0.91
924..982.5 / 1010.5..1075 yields 0.90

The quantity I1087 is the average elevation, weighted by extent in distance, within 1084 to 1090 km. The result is 7.73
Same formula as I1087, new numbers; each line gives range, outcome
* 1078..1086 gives 8.13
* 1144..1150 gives 5.74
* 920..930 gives 10.8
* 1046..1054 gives 9.17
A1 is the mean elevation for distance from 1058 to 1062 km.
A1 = 8.32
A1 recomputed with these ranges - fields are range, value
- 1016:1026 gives 7.95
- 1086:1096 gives 7.74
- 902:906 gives 10.2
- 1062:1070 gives 8.99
